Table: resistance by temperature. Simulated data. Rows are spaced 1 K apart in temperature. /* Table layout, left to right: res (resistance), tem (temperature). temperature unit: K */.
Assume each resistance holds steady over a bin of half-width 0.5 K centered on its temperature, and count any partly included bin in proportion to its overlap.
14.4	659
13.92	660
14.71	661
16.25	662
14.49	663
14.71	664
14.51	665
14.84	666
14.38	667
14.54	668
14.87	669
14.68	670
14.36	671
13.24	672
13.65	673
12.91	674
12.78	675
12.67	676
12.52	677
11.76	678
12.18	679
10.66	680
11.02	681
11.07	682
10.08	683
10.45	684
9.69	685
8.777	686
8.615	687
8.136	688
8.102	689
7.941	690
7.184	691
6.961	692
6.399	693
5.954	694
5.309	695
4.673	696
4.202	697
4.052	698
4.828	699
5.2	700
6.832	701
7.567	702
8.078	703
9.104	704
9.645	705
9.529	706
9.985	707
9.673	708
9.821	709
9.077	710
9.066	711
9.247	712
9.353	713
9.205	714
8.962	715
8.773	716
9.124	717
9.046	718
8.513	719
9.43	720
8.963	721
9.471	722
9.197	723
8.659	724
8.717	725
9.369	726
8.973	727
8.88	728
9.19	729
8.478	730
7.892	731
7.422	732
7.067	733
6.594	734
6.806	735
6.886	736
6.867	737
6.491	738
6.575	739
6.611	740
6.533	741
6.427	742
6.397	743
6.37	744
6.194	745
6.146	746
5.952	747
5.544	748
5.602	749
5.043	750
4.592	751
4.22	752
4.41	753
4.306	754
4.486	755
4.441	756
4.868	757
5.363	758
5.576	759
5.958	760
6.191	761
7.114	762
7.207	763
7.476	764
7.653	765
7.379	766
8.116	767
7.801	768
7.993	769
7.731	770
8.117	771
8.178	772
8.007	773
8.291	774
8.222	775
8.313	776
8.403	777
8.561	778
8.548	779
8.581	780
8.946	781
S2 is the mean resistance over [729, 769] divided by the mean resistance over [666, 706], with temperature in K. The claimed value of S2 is 0.7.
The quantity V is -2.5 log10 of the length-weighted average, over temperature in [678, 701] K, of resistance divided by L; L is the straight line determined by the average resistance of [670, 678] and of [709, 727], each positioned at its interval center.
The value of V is 0.45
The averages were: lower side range 13.2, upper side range 9.09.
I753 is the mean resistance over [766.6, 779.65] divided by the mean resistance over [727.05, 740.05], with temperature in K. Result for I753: 1.10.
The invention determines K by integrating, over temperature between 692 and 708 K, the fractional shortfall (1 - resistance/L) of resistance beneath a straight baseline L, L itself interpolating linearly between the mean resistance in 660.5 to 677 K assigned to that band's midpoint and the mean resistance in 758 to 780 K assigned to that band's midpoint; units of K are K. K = 6.9 K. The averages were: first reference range 14.2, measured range 6.85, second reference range 7.63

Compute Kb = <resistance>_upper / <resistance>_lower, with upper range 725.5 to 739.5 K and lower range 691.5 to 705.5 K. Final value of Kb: 1.2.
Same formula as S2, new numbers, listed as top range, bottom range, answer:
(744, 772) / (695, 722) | 0.76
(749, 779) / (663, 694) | 0.59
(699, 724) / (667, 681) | 0.67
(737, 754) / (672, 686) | 0.50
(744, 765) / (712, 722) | 0.62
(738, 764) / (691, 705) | 0.92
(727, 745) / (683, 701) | 1.03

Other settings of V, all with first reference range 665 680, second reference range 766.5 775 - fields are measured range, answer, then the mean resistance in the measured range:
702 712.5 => 0.24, 9.24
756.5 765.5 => 0.32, 6.38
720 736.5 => 0.24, 8.32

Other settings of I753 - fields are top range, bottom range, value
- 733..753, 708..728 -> 0.67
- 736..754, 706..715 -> 0.62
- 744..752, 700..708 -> 0.65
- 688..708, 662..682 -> 0.52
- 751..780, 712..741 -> 0.83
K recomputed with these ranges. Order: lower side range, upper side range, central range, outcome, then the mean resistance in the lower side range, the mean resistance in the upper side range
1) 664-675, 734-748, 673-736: 8.7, 14.2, 6.45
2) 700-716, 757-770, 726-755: 4.7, 8.88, 6.93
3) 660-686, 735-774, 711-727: 0.3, 13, 6.37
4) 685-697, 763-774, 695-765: 2.1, 7.08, 7.84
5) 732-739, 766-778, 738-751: 1.9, 6.82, 8.1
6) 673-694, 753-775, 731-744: 1.8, 9.99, 6.75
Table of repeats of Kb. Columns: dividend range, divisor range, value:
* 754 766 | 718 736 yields 0.71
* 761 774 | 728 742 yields 1.07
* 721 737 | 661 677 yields 0.58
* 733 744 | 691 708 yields 0.97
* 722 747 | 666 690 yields 0.63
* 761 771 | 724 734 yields 0.90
